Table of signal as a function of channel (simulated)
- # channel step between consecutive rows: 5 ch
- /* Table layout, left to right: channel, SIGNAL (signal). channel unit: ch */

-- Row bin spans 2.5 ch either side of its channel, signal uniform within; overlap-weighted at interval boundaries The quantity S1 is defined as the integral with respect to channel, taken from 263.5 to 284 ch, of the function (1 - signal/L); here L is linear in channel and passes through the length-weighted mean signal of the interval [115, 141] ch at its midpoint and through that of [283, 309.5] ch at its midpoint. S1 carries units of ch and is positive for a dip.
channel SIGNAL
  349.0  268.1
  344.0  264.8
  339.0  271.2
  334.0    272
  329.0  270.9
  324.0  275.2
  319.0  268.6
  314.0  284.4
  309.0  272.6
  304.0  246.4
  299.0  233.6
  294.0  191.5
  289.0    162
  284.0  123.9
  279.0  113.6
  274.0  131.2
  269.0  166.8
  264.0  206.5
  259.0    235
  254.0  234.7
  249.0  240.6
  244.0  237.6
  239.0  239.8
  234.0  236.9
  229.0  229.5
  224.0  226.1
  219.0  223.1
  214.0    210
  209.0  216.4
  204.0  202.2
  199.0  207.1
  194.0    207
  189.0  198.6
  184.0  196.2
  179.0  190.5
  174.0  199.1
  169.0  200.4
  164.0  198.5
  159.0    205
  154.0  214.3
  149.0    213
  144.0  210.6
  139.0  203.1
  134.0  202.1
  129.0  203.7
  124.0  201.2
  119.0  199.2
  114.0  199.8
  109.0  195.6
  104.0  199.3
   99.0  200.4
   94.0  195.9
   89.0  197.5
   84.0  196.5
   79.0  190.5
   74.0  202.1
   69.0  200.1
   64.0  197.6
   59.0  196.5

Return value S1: 5.9 ch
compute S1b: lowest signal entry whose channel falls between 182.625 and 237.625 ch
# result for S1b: 196.2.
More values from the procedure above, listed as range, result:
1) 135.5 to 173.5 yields 198.5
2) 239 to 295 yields 113.6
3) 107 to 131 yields 195.6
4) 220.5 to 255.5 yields 226.1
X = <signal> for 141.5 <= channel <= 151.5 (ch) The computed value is 212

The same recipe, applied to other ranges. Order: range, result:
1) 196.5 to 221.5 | 212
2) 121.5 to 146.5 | 204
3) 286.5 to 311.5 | 221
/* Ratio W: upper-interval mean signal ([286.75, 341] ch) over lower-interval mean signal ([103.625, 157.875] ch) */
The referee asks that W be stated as 1.23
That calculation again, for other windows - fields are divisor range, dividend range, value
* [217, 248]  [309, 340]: 1.18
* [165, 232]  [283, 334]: 1.14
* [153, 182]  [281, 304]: 0.92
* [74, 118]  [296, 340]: 1.34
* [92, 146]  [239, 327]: 1.07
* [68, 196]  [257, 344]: 1.10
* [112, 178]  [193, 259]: 1.10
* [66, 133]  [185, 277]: 1.07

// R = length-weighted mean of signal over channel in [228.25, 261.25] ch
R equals 237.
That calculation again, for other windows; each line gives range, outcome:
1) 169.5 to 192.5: 197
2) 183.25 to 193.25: 199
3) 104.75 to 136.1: 200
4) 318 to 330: 272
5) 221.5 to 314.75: 210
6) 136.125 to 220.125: 205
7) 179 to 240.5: 215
